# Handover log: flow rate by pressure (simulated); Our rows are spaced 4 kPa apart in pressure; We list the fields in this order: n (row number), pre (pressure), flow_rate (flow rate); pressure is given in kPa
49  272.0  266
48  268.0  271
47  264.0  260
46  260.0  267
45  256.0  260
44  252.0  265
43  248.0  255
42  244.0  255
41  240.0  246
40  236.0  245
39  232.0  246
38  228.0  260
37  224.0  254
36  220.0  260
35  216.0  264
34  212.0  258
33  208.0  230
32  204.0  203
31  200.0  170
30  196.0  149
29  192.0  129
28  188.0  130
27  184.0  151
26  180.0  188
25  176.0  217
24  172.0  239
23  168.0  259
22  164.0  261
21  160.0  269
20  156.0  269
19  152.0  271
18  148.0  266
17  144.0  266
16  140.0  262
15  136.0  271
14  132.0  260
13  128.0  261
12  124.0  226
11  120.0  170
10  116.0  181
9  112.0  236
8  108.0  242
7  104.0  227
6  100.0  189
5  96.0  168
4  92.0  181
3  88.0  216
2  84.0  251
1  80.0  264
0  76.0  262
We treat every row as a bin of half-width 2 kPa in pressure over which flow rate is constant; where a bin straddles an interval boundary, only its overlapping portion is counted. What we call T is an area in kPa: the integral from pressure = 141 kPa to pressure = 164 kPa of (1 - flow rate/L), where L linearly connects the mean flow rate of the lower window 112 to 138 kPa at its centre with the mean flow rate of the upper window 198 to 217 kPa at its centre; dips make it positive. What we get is -4.1 kPa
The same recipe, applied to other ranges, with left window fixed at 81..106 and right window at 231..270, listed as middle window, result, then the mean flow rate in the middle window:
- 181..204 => 8.32 kPa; 153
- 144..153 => -1.70 kPa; 268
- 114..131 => 0.36 kPa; 212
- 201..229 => 0.28 kPa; 244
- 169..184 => 1.58 kPa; 209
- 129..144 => -2.92 kPa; 264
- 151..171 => -3.08 kPa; 264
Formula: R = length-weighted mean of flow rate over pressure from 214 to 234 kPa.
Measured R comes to 257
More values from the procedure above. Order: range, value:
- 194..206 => 174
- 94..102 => 178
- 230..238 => 246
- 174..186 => 185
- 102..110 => 234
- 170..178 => 228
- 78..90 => 244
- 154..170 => 264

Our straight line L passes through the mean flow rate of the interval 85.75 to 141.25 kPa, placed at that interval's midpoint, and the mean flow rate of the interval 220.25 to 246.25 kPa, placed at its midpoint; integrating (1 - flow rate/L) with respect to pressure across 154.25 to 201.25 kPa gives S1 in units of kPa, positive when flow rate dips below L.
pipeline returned 6.66 kPa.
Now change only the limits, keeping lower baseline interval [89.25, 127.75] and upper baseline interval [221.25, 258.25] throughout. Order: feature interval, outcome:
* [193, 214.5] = 3.7 kPa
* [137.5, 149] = -2.5 kPa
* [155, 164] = -1.7 kPa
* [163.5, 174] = -1.1 kPa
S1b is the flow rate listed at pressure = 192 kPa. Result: 129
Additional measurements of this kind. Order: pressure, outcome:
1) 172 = 239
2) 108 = 242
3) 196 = 149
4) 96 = 168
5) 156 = 269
